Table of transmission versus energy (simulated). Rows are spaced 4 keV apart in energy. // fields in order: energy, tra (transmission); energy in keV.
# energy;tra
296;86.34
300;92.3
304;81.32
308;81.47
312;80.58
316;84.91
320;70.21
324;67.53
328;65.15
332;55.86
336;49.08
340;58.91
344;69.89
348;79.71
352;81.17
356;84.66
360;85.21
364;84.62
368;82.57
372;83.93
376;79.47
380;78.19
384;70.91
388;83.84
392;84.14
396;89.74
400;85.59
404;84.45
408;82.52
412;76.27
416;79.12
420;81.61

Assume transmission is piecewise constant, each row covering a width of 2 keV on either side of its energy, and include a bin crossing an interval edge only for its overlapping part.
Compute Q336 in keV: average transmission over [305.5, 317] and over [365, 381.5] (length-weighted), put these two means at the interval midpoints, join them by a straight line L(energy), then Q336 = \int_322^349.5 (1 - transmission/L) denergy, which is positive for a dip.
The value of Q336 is 6.16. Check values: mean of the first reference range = 82.1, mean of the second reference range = 81.3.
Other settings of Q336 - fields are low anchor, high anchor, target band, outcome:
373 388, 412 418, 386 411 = -2.2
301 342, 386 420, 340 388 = -1.5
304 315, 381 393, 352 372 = -1.0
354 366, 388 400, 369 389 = 1.5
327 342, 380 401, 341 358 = -3.8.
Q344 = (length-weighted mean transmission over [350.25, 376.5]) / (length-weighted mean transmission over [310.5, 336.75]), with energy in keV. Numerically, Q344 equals 1.22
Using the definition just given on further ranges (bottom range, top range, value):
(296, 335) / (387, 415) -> 1.11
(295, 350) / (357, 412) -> 1.13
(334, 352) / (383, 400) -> 1.26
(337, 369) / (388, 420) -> 1.07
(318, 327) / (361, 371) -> 1.22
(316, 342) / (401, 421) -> 1.29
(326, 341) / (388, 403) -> 1.51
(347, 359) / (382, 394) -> 0.97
